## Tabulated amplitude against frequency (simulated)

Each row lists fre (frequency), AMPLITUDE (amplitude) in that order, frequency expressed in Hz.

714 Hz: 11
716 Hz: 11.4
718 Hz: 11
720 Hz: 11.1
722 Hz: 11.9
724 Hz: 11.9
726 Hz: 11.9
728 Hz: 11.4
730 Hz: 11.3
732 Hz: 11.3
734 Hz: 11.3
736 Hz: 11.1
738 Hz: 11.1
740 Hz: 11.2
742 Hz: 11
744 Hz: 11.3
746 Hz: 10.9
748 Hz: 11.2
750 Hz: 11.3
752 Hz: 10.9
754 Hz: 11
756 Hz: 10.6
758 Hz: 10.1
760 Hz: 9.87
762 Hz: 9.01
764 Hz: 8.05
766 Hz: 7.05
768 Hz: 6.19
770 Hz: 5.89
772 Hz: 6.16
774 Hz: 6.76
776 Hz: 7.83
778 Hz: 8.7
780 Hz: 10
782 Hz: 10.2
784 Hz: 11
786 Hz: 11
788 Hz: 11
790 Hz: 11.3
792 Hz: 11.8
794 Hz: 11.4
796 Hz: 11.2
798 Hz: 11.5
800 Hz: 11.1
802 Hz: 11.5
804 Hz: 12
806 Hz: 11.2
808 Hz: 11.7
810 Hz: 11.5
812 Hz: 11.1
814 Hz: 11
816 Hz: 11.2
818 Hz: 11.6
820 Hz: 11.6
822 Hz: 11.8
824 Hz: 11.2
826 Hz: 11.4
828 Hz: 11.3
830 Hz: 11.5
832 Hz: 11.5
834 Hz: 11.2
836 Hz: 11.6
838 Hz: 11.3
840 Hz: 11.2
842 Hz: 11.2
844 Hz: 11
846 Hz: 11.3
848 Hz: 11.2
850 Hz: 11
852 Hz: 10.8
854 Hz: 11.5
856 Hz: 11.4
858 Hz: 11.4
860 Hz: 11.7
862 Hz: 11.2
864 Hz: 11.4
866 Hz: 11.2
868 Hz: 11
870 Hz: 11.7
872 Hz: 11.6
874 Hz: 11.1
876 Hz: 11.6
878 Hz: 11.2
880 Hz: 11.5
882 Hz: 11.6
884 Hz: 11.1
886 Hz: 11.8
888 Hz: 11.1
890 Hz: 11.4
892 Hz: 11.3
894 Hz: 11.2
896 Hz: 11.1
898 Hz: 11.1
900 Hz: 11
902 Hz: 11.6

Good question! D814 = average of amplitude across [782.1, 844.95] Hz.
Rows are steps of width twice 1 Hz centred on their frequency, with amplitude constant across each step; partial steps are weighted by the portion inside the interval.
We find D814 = 11.3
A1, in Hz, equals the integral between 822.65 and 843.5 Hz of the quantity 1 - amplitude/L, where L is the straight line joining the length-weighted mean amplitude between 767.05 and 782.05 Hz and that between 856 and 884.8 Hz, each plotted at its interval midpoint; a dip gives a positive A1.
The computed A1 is -3.1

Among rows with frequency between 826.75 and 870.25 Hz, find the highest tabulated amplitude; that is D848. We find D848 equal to 11.7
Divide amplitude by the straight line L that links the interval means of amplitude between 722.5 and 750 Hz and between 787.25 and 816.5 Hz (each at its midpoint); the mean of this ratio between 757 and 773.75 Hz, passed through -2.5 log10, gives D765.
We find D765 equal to 0.41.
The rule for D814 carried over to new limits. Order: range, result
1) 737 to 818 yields 10.2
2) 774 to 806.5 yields 10.7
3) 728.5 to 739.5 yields 11.2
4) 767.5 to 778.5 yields 6.87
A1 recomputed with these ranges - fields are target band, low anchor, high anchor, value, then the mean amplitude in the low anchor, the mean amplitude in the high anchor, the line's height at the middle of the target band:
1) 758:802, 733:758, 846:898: 6.62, 11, 11.3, 11.1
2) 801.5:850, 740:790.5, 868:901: -4.30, 9.55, 11.3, 10.5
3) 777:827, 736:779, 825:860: -3.74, 9.38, 11.3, 10.4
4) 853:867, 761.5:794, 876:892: -0.72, 8.95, 11.4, 10.8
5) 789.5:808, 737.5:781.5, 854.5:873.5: -2.45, 9.36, 11.4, 10.1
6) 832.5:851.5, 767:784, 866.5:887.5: -1.91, 7.91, 11.4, 10.2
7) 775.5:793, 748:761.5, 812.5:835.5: 0.90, 10.6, 11.4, 10.9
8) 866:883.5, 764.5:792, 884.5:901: -0.86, 8.8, 11.2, 10.9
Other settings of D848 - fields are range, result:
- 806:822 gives 11.8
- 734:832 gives 12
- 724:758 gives 11.9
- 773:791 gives 11.3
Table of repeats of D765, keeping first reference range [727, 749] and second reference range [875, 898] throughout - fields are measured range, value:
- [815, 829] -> -0.02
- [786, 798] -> -0.01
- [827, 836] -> -0.01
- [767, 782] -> 0.43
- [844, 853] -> 0.02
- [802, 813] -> -0.02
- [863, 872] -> 0.00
